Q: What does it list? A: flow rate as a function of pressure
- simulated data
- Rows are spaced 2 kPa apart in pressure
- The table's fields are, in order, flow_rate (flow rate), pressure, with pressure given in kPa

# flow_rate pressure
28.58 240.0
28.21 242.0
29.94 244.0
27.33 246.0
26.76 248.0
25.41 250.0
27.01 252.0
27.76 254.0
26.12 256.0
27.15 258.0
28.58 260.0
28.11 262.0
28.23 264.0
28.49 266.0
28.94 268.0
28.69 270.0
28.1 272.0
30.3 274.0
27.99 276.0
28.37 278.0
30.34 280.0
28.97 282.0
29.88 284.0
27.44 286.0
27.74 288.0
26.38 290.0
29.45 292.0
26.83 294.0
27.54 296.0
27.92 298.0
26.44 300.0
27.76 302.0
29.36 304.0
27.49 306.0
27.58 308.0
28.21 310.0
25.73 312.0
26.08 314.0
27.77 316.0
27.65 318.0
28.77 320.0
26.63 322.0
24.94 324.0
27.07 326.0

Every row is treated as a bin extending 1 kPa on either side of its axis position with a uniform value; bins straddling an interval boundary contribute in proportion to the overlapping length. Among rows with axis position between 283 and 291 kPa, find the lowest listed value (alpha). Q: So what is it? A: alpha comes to 26.38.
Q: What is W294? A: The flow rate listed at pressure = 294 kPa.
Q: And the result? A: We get 26.83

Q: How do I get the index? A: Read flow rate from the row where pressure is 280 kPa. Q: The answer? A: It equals 30.34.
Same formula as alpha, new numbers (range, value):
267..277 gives 27.99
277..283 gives 28.37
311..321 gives 25.73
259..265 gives 28.11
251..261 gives 26.12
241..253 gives 25.41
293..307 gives 26.44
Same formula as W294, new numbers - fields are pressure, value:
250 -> 25.41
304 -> 29.36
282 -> 28.97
